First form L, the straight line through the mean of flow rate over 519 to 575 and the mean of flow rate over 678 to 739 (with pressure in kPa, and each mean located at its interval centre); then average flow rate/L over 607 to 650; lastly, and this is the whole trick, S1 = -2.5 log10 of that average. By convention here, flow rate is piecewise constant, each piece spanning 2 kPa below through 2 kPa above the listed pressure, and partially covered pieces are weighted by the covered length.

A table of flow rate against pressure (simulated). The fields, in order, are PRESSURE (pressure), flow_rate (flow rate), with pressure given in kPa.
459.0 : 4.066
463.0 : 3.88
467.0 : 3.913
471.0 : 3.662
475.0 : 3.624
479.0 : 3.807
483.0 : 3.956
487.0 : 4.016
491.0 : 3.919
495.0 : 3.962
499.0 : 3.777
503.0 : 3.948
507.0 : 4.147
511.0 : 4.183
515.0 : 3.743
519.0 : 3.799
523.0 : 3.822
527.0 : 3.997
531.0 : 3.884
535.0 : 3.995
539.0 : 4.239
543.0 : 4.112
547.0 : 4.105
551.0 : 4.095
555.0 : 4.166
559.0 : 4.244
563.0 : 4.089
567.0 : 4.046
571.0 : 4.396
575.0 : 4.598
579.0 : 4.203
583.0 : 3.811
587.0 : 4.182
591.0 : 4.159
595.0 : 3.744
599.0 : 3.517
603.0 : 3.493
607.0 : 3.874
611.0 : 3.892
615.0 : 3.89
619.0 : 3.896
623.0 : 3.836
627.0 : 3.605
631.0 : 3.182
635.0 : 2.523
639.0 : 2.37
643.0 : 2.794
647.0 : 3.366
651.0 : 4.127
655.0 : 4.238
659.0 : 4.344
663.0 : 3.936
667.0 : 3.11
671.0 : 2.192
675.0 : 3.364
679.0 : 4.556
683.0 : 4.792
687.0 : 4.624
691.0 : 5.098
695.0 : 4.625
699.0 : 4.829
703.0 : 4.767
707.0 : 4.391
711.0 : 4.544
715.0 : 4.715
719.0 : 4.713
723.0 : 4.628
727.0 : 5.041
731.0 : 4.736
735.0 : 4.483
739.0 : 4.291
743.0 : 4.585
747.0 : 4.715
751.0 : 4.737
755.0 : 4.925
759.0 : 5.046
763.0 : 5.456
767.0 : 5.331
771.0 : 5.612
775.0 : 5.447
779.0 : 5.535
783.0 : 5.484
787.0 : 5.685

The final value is 0.28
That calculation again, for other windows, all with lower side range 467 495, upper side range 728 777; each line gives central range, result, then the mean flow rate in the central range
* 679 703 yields -0.02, 4.77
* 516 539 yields 0.03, 3.92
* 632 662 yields 0.31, 3.41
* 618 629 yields 0.17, 3.77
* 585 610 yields 0.13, 3.83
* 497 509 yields -0.01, 3.96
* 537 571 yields 0.00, 4.15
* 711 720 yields 0.03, 4.68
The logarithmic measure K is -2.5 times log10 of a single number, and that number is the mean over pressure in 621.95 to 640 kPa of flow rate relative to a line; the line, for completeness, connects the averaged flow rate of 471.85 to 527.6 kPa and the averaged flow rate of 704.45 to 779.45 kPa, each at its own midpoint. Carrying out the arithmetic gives 0.38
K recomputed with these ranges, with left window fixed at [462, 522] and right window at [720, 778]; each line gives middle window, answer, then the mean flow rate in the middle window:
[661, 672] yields 0.41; 3.16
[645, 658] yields 0.15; 3.94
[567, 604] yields 0.06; 4.03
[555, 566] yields 0.00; 4.16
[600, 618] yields 0.16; 3.78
